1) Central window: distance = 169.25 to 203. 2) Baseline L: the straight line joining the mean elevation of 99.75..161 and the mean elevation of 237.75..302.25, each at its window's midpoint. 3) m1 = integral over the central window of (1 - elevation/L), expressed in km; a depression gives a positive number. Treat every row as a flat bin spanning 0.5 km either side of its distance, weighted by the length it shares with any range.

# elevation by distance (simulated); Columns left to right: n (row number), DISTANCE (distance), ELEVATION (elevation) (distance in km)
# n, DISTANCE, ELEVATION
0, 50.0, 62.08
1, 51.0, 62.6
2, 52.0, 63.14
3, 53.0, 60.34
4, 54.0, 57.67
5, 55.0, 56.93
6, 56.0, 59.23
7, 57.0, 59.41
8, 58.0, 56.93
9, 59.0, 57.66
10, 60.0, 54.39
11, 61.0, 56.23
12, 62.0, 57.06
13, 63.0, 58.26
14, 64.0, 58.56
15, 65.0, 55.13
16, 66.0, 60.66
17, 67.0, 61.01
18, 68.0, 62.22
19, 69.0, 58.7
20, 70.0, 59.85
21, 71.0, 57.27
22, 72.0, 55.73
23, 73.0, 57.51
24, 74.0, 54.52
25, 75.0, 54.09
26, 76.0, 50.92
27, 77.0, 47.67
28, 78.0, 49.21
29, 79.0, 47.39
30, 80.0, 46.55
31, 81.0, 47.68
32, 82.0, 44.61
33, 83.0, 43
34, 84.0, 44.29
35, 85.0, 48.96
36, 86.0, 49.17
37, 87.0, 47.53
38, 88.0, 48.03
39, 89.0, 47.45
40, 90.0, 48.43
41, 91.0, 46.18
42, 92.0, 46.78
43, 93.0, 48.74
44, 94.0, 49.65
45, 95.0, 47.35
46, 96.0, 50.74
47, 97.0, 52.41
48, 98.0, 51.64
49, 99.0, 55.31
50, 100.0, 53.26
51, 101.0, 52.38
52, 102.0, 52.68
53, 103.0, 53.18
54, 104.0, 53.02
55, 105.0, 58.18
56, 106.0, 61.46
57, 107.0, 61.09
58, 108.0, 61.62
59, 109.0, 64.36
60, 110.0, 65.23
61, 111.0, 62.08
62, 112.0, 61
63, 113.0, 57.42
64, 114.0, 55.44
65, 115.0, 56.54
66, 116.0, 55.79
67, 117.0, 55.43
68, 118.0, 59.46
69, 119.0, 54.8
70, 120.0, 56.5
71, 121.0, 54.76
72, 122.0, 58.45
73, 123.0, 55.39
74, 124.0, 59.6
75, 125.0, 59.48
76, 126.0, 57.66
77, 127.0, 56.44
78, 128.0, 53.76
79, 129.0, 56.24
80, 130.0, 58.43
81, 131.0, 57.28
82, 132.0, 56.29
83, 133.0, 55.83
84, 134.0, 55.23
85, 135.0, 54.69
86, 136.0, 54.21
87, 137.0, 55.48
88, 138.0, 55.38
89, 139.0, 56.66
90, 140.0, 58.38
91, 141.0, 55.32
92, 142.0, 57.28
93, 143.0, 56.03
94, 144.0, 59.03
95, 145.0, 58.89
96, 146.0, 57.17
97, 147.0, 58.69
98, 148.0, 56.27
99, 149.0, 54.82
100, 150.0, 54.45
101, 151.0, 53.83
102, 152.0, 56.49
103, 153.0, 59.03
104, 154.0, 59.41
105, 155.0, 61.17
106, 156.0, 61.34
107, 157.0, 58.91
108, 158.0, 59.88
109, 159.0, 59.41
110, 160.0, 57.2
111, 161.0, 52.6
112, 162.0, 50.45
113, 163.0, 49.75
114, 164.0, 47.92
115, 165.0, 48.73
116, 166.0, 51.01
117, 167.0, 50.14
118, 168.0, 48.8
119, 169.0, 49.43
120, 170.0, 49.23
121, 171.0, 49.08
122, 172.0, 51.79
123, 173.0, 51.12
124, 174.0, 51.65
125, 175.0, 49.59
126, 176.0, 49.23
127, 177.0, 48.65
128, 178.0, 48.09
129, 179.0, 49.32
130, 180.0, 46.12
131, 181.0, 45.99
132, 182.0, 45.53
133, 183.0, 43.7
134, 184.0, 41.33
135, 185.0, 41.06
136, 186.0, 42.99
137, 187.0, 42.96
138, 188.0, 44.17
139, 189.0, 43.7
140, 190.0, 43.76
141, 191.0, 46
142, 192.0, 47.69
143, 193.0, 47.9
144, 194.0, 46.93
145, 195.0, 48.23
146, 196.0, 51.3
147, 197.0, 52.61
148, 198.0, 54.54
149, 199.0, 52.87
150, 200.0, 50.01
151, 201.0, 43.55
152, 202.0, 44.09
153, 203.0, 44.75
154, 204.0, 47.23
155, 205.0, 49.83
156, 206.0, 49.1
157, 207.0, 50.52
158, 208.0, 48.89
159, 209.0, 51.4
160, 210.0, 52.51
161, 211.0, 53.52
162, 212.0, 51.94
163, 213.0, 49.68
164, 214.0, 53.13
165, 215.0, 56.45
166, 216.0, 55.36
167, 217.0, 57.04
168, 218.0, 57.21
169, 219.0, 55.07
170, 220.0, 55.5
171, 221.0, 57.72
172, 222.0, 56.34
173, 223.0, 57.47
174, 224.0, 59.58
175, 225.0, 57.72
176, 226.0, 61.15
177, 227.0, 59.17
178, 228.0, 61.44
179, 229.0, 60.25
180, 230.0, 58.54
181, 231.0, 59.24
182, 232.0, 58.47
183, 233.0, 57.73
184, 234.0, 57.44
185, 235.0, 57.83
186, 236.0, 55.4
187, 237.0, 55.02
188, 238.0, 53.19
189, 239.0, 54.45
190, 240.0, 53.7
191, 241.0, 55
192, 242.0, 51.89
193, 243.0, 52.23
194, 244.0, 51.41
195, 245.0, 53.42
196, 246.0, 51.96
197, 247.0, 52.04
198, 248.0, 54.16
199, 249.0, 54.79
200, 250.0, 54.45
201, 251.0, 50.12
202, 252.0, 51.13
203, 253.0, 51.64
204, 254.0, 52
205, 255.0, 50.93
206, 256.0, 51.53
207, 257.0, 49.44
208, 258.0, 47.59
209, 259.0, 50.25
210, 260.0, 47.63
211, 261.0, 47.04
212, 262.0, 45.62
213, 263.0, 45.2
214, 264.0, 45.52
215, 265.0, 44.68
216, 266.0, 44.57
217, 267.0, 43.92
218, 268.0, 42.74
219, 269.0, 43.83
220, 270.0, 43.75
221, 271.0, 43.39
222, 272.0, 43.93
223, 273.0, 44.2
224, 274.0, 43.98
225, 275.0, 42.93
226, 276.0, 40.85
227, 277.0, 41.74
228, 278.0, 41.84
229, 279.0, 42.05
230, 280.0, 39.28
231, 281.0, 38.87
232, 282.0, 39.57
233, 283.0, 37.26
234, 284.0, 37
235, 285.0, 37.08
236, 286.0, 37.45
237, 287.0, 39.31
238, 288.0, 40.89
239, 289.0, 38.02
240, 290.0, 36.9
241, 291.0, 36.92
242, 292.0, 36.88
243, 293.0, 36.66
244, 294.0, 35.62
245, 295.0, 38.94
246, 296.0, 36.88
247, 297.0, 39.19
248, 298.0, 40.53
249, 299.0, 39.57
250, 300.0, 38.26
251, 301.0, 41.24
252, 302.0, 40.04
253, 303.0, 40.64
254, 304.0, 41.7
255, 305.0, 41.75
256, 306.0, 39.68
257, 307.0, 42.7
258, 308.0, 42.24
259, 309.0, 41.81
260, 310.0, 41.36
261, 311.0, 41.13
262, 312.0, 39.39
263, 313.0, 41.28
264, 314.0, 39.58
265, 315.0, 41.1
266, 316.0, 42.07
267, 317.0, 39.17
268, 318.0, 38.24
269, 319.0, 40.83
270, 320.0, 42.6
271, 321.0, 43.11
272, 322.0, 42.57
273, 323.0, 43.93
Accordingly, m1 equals 3.1 km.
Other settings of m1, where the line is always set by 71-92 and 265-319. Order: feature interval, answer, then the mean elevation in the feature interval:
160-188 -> -1.74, 48.1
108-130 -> -4.83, 58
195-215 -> -2.81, 50.2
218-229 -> -3.80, 58.2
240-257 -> -4.09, 52.4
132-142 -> -1.92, 55.8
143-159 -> -4.06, 57.9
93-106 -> -1.17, 52.7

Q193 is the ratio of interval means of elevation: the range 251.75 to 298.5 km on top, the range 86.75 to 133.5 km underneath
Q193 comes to 0.77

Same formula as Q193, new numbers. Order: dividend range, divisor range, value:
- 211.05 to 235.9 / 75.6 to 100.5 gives 1.18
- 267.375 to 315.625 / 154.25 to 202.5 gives 0.81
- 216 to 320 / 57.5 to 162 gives 0.85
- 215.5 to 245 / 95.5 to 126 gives 0.99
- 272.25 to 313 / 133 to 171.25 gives 0.72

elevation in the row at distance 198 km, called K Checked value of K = 54.54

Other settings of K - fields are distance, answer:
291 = 36.92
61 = 56.23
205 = 49.83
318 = 38.24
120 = 56.5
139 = 56.66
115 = 56.54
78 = 49.21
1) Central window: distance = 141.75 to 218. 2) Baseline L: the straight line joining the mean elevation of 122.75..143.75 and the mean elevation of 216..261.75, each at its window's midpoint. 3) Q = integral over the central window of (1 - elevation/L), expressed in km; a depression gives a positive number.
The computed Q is 6.2 km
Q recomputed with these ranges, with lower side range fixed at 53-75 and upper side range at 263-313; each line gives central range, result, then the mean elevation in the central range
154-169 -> -1.1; 54.1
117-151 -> -2.7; 56.6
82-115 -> 1.3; 53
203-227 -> -4.1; 54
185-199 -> 0.2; 47.1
